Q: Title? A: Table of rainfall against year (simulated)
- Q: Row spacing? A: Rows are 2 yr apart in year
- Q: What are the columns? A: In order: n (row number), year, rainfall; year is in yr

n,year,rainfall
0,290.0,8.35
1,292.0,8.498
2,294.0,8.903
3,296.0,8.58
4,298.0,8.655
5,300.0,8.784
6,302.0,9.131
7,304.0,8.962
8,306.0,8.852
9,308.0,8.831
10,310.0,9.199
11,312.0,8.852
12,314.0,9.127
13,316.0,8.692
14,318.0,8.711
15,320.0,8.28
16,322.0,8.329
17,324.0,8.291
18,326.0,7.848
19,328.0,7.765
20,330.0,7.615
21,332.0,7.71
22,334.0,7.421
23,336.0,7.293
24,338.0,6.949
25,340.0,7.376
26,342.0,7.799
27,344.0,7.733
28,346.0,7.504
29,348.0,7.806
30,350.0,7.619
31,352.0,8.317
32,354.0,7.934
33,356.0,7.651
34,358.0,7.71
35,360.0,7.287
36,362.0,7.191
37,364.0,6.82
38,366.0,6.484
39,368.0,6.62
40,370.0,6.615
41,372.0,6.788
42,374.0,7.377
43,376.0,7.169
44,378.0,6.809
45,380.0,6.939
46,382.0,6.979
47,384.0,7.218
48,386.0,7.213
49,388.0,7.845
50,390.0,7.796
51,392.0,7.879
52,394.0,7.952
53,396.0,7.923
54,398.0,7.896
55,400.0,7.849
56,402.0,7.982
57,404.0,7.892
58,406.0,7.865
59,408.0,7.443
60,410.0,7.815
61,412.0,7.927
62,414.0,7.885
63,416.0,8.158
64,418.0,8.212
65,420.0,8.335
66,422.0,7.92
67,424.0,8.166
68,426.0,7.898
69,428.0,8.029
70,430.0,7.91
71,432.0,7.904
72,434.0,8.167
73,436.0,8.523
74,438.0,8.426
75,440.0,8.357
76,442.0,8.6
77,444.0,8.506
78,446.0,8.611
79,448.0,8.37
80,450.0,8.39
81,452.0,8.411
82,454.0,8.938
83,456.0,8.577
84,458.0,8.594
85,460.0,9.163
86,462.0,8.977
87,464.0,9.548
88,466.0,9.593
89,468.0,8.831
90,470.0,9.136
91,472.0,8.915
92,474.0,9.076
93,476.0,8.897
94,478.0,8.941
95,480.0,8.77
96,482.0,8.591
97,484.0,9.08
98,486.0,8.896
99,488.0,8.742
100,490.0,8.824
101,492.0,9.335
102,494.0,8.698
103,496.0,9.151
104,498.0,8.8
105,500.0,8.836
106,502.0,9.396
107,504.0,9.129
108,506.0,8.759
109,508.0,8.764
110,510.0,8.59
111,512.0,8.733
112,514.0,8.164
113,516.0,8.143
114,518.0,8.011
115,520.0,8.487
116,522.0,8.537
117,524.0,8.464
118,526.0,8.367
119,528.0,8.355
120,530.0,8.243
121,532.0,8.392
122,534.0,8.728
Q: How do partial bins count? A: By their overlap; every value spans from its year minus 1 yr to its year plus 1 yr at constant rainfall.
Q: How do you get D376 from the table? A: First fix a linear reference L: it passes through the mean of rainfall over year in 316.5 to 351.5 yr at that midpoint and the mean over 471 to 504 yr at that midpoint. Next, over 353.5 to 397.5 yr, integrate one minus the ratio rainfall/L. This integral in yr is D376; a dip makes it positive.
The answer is 4.5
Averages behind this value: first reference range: 7.79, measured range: 7.28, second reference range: 8.94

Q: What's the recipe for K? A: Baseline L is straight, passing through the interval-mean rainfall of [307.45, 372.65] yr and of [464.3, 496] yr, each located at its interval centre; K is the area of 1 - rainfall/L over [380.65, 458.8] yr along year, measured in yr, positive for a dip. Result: 3.7 yr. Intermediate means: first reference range 7.76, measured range 8.05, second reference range 8.97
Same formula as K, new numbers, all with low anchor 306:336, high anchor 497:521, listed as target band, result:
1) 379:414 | 3.2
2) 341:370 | 3.3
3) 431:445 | 0.3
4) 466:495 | -1.1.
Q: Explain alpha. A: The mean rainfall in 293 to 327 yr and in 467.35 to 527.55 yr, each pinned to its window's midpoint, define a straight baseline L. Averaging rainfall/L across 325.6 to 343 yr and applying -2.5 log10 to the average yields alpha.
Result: 0.16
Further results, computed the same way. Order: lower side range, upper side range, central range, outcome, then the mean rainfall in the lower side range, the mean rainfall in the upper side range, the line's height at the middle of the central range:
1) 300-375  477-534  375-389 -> 0.13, 7.86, 8.69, 8.08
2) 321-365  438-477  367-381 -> 0.15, 7.63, 8.81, 7.95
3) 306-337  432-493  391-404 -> 0.08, 8.28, 8.78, 8.55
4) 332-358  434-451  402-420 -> 0.03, 7.62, 8.45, 8.19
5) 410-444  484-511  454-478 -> -0.05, 8.15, 8.92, 8.58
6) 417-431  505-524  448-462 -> -0.06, 8.07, 8.47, 8.2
